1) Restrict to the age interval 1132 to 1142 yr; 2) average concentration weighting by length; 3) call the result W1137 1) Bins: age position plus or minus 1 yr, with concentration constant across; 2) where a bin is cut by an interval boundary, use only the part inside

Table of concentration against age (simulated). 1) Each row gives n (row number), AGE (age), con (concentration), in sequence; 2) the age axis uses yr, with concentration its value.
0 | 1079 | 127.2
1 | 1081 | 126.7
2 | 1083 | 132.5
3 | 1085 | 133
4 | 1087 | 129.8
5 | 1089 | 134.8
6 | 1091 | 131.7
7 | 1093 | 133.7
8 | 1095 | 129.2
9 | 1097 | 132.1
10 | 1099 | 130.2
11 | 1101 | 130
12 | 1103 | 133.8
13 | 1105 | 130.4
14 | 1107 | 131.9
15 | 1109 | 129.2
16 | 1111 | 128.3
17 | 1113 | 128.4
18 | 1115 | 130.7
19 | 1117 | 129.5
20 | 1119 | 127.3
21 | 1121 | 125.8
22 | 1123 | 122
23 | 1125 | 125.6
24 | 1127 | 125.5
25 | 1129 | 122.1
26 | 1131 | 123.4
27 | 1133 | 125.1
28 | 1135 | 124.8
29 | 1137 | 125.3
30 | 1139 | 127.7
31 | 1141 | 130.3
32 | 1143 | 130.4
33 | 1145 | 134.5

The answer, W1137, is 127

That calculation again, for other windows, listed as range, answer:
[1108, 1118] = 129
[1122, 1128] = 124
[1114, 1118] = 130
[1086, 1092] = 132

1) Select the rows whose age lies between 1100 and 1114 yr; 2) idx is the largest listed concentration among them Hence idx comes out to 133.8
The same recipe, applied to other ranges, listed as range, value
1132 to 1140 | 127.7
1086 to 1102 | 134.8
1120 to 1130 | 125.8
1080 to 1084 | 132.5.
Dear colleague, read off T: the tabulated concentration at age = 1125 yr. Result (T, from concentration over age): 125.6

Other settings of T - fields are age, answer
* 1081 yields 126.7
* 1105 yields 130.4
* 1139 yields 127.7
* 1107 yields 131.9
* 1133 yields 125.1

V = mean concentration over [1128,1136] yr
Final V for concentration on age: 124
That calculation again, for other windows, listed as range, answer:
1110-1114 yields 128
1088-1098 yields 132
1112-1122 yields 128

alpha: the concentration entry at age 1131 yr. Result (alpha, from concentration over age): 123.4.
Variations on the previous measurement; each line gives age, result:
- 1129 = 122.1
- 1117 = 129.5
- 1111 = 128.3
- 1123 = 122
